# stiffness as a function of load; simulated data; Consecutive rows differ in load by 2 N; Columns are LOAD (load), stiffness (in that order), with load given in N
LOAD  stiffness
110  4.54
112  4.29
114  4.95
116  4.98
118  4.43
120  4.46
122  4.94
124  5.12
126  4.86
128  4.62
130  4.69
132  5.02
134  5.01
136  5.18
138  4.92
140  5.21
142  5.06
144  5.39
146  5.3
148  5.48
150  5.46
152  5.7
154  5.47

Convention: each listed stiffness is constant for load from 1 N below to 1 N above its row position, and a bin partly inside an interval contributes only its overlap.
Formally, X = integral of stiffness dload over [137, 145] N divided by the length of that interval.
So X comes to 5.14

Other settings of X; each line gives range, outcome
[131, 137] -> 5.07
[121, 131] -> 4.85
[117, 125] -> 4.74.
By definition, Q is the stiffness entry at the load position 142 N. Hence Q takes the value 5.06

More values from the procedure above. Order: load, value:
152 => 5.7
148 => 5.48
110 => 4.54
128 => 4.62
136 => 5.18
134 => 5.01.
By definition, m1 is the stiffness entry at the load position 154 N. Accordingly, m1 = 5.47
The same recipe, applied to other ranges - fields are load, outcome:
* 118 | 4.43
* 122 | 4.94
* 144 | 5.39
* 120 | 4.46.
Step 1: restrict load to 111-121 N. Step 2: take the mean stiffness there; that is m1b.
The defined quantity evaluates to 4.62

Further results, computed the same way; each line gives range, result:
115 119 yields 4.71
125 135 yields 4.84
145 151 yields 5.41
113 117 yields 4.96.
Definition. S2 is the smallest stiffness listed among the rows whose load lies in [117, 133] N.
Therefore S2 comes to 4.43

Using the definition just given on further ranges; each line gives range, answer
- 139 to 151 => 5.06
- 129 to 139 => 4.69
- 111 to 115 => 4.29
